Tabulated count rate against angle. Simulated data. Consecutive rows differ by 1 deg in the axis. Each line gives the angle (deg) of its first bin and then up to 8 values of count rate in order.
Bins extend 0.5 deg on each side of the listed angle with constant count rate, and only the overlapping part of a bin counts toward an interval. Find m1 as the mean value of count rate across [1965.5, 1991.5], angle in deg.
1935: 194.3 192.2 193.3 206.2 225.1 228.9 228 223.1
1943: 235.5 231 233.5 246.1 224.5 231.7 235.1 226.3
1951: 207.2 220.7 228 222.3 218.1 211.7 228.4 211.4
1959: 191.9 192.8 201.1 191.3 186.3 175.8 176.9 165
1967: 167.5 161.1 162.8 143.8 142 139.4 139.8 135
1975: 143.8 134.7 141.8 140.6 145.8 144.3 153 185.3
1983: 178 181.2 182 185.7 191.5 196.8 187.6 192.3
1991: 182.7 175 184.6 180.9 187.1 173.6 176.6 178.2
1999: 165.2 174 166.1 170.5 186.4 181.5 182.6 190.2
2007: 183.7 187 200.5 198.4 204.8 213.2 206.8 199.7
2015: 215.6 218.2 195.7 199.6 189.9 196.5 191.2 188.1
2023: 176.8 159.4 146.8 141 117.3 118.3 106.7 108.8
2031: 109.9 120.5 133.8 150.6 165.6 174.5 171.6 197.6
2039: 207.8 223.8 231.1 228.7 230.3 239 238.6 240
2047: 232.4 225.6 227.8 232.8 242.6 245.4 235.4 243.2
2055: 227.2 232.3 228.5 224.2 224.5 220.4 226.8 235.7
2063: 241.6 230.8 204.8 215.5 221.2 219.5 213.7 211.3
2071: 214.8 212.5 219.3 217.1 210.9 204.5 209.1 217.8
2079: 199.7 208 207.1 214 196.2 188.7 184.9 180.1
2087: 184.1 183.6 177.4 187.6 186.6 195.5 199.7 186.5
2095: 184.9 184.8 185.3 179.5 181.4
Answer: 162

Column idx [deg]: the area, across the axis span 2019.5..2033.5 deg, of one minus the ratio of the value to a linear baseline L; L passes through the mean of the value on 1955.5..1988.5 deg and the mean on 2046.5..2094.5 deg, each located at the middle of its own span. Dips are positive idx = 3.6 deg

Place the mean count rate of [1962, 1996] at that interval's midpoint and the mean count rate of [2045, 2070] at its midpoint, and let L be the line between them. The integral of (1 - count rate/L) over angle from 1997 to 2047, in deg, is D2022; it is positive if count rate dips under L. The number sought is 4.43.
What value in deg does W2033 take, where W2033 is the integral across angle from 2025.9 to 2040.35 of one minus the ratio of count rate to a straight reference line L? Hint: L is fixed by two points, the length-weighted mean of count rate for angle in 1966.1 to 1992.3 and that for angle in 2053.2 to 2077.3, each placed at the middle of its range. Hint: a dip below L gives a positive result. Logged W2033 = 3.7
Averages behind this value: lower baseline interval 163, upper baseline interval 222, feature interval 149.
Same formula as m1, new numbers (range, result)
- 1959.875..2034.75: 171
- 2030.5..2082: 213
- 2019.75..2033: 143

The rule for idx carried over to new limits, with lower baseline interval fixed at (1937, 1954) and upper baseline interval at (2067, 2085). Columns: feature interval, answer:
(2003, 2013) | 1.1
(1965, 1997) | 8.0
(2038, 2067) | -2.3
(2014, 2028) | 2.5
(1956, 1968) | 1.8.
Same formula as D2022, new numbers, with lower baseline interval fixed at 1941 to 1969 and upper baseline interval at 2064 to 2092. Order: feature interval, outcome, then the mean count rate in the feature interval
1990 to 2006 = 2.2 deg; 179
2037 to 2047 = -0.9 deg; 224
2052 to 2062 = -1.3 deg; 230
